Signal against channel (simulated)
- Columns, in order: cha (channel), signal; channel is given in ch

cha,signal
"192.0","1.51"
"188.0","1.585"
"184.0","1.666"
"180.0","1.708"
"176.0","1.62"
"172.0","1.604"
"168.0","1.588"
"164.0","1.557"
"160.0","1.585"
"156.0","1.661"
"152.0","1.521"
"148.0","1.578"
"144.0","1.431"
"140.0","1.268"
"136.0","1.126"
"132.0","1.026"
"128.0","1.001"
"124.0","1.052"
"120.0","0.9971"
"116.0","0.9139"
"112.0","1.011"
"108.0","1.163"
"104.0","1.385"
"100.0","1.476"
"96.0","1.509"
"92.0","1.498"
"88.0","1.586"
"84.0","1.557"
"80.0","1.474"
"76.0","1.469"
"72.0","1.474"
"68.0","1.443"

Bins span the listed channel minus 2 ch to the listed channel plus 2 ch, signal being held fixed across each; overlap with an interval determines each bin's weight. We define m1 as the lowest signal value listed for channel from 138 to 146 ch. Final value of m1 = 1.268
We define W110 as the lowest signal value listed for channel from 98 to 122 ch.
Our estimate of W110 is 0.9139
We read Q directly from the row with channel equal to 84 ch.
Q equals 1.557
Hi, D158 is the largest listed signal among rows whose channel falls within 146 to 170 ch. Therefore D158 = 1.661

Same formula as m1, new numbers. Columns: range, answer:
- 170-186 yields 1.604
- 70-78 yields 1.469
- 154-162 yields 1.585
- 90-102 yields 1.476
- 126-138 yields 1.001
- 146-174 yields 1.521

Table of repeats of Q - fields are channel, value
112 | 1.011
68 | 1.443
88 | 1.586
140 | 1.268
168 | 1.588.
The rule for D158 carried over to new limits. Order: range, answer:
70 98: 1.586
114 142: 1.268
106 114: 1.163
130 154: 1.578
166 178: 1.62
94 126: 1.509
